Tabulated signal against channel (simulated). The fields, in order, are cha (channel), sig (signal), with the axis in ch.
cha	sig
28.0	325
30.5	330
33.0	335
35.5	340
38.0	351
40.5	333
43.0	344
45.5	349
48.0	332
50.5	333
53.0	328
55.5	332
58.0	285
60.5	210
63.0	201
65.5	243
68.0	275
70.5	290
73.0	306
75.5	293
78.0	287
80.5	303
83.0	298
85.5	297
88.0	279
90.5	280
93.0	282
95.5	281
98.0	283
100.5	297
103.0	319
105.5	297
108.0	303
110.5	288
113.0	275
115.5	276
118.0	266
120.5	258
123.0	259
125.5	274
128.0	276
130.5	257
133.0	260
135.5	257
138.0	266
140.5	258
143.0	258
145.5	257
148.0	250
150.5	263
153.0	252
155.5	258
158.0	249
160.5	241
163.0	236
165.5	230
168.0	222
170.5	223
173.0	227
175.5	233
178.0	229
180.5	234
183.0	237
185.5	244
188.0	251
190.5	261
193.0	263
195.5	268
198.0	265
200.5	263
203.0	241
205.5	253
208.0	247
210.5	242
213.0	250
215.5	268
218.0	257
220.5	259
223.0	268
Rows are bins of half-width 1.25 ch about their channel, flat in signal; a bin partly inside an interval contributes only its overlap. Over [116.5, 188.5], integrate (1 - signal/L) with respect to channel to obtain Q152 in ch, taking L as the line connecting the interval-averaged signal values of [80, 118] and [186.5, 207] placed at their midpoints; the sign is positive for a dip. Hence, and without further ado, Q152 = 6.1 ch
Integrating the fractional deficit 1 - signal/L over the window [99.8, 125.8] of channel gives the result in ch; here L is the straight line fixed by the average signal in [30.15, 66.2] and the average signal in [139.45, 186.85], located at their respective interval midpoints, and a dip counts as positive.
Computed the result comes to -1.0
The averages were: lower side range 310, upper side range 242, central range 283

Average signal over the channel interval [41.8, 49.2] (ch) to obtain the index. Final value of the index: 342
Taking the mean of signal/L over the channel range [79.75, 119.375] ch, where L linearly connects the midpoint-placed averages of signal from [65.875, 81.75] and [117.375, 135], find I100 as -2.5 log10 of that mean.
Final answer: -0.05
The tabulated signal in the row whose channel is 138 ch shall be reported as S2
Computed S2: 266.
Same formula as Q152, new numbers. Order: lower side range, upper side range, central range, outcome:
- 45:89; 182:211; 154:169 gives 1.34 ch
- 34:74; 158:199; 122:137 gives 0.11 ch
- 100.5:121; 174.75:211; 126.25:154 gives 1.38 ch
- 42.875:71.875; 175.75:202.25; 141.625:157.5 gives 0.41 ch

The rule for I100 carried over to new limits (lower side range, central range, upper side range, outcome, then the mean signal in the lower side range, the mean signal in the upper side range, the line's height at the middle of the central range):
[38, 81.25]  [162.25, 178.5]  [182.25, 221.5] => 0.16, 298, 255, 264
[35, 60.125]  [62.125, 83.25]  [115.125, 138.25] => 0.11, 328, 264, 308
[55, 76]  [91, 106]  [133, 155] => -0.11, 268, 258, 263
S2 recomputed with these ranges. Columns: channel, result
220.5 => 259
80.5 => 303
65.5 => 243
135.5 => 257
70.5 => 290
